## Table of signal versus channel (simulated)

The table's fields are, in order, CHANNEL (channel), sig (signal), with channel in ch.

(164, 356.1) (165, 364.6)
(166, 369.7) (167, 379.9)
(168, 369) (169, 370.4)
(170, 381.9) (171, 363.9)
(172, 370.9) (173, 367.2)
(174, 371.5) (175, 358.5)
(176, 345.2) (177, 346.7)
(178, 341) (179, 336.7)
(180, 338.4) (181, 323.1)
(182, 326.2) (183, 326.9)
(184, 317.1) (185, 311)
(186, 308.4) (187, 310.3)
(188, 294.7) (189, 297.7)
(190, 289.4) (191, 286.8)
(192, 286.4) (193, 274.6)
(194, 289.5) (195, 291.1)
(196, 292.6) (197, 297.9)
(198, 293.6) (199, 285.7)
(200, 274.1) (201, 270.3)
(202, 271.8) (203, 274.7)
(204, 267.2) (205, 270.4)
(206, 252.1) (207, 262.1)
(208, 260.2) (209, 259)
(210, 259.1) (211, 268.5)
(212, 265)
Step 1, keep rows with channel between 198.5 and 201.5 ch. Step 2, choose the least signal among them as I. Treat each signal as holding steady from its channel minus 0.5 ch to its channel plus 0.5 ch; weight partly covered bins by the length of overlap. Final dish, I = 270.3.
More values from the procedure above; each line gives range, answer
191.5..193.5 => 274.6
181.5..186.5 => 308.4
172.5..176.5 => 345.2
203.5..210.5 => 252.1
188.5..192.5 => 286.4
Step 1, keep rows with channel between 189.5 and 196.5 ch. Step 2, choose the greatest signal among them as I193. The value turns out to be 292.6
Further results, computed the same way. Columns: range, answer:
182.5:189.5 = 326.9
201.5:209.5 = 274.7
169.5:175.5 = 381.9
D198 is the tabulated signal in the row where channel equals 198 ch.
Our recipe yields 293.6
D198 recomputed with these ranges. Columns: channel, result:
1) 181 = 323.1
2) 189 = 297.7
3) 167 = 379.9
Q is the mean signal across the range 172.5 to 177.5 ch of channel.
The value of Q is 358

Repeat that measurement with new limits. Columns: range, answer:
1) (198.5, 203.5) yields 275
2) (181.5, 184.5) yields 323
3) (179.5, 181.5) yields 331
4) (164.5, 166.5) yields 367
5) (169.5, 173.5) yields 371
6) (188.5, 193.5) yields 287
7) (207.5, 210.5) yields 259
